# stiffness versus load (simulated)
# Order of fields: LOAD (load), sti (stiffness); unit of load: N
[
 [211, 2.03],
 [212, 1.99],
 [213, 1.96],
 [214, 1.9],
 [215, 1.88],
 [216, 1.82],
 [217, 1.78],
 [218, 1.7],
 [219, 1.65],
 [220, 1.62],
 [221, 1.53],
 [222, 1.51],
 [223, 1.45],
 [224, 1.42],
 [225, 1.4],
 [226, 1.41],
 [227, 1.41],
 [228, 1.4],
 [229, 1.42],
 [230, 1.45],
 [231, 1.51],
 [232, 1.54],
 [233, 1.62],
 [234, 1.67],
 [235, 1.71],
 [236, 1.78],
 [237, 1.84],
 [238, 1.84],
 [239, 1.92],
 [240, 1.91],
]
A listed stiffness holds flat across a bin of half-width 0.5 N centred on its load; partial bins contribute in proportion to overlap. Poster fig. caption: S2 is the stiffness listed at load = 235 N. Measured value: 1.71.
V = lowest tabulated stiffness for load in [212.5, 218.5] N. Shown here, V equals 1.7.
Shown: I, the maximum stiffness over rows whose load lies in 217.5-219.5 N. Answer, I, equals 1.7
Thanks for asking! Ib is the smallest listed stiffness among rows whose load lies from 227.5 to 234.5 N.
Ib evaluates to 1.4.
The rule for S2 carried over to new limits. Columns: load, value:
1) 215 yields 1.88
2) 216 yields 1.82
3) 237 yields 1.84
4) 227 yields 1.41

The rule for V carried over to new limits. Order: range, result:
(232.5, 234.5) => 1.62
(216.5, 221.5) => 1.53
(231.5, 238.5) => 1.54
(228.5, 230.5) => 1.42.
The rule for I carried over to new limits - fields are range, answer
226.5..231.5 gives 1.51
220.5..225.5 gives 1.53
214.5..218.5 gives 1.88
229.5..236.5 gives 1.78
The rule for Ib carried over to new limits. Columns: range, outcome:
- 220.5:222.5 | 1.51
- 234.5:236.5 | 1.71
